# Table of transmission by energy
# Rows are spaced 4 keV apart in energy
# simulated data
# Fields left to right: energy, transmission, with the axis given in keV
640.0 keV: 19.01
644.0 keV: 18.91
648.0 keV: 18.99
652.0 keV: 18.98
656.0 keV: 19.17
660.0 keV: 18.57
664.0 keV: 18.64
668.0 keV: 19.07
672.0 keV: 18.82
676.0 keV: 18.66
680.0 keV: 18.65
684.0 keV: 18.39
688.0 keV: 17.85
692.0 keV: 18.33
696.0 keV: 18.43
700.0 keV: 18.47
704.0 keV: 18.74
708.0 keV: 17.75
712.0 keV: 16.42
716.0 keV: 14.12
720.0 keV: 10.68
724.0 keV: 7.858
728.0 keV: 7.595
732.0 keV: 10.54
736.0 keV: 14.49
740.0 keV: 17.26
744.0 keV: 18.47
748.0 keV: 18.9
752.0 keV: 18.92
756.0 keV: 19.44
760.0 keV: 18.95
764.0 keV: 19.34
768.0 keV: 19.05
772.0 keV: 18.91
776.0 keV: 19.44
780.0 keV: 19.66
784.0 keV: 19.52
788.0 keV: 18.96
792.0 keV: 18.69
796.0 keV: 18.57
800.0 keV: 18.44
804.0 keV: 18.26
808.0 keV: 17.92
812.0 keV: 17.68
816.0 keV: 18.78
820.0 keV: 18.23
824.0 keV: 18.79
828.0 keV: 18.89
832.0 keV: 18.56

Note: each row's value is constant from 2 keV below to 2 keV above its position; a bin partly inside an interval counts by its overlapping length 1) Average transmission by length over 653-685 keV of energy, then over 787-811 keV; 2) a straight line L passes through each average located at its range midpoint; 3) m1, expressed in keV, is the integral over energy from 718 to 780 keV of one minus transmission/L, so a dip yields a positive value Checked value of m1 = 8.1 keV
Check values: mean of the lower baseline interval 18.8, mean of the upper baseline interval 18.4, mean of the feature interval 16.1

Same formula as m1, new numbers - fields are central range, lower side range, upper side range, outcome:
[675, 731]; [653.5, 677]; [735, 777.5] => 9.03 keV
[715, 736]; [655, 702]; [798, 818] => 9.18 keV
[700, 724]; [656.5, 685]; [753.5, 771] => 4.78 keV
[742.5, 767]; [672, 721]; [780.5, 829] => -1.32 keV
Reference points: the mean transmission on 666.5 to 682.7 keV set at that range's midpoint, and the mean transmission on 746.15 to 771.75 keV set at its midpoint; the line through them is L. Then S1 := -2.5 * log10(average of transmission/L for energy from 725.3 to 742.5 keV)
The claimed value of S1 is 0.46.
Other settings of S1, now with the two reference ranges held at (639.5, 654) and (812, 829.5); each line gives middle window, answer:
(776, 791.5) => -0.04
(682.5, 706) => 0.03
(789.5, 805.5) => 0.01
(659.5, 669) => 0.01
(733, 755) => 0.08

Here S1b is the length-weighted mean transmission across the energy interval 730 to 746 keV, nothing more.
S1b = 15.2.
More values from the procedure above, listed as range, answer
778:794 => 19.2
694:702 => 18.4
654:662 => 18.9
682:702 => 18.3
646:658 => 19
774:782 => 19.6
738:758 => 18.6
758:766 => 19.1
